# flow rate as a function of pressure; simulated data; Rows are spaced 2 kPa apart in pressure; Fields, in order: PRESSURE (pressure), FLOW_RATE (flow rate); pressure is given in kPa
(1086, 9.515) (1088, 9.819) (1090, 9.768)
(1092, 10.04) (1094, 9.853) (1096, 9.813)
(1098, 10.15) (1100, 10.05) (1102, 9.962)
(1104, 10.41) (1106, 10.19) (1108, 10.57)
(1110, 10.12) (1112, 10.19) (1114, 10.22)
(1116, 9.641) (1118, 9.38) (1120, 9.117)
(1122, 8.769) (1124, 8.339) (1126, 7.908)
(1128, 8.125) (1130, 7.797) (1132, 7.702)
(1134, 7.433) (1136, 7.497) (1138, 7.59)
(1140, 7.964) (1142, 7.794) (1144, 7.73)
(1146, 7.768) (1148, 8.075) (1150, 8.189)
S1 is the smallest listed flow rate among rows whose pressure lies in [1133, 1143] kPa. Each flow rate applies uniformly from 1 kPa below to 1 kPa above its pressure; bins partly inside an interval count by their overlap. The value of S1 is 7.433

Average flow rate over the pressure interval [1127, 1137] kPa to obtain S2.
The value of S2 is 7.71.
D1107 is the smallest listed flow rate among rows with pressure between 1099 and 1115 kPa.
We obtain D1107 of 9.962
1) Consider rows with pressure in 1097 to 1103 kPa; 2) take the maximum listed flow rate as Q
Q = 10.15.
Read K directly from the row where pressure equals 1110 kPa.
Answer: 10.12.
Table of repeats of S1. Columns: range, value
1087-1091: 9.768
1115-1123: 8.769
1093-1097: 9.813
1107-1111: 10.12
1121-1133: 7.702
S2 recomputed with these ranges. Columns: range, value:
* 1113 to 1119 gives 9.75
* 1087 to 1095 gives 9.87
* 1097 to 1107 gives 10.2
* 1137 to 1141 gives 7.78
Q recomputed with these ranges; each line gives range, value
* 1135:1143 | 7.964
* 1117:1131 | 9.38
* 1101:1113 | 10.57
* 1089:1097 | 10.04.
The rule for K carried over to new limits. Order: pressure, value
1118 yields 9.38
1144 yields 7.73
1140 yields 7.964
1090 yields 9.768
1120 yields 9.117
